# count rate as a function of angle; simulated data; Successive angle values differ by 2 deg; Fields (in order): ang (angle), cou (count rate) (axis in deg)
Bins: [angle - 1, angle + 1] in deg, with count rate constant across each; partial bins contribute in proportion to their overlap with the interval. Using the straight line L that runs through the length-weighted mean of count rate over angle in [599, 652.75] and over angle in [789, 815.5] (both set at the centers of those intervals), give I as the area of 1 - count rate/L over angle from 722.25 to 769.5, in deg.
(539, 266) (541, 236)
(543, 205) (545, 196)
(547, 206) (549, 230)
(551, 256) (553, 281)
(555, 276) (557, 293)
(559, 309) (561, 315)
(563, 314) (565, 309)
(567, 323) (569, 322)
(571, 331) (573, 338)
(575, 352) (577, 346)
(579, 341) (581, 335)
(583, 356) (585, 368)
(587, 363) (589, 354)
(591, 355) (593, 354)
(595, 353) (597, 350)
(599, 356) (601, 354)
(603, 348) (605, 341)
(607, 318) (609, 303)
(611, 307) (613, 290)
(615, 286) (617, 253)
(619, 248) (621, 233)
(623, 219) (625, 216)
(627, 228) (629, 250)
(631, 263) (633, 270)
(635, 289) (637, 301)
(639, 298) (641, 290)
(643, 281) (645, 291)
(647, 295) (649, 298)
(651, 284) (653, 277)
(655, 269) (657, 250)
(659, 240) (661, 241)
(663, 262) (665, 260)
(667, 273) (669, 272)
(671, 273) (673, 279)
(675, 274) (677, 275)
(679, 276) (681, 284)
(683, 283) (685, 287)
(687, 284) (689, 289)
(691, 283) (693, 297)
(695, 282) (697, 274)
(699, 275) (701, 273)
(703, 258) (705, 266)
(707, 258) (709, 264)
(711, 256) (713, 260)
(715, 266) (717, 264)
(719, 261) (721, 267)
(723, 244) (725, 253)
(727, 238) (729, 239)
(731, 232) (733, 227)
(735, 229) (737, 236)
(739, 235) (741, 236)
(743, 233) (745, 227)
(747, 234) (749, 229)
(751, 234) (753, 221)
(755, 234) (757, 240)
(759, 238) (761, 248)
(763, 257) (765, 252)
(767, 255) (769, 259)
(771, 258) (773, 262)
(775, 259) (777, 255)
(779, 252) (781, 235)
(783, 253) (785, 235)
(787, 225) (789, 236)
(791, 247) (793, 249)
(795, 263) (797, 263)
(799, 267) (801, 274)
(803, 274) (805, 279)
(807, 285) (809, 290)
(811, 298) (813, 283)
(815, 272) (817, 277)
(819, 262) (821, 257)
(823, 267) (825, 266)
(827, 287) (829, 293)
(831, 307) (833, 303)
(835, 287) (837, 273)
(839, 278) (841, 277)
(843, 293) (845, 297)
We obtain 6.3 deg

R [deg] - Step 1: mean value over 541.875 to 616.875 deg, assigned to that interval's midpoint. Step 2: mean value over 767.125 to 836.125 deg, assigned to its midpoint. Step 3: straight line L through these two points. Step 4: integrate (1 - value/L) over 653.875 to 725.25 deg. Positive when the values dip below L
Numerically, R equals 5.3 deg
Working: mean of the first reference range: 314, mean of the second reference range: 267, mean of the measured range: 269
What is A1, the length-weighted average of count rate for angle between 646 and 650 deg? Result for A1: 296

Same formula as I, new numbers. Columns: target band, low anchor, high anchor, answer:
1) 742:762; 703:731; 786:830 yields 2.07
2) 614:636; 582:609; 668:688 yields 5.00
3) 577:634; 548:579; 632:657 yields -2.24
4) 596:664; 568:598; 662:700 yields 6.99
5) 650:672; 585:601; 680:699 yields 3.00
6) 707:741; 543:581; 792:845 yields 4.35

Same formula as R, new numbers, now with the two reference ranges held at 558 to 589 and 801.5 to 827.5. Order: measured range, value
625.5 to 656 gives 3.92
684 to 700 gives 1.18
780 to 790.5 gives 1.71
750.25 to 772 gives 3.32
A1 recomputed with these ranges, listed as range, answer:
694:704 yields 272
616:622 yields 245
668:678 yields 275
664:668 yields 266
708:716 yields 262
